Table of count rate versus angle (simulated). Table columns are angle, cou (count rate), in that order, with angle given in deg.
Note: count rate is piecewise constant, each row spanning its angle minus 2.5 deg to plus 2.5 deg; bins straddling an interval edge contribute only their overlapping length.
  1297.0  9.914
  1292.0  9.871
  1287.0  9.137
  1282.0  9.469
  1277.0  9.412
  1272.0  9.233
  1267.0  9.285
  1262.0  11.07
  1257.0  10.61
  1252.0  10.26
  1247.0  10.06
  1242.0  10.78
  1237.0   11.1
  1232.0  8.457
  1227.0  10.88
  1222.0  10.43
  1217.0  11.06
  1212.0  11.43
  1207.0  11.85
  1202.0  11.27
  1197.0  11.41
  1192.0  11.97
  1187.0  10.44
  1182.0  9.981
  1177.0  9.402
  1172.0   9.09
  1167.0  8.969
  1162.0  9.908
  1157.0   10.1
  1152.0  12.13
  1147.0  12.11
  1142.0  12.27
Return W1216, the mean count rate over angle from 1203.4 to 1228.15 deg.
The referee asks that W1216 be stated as 11.1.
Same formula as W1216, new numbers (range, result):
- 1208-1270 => 10.5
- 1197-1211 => 11.5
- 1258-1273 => 10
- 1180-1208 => 11.1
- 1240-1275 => 10.2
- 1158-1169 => 9.55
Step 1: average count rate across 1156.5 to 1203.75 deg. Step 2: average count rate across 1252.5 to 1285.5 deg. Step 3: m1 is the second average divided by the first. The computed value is 1.0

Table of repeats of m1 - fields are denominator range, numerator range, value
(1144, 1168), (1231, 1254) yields 0.95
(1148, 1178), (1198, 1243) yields 1.08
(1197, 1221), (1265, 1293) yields 0.83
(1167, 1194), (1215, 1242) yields 1.04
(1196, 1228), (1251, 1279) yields 0.89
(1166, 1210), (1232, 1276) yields 0.96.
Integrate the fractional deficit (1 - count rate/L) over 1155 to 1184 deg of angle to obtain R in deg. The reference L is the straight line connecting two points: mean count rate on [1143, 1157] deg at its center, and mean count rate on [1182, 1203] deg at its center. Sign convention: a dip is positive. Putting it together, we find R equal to 4.8 deg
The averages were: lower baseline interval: 11.8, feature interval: 9.56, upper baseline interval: 11.1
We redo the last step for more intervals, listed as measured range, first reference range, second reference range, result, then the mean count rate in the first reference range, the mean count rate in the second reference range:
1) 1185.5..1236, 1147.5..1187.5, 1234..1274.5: -3.7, 10.1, 10.3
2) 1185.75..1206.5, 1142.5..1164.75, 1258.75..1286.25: -1.5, 11.1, 9.68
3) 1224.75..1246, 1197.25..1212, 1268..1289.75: 0.6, 11.5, 9.32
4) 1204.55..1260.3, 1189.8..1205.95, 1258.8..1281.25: 0.3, 11.6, 9.75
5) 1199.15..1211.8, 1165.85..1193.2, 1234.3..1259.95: -1.7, 9.93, 10.6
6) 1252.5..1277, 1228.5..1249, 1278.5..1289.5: -0.8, 10.1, 9.31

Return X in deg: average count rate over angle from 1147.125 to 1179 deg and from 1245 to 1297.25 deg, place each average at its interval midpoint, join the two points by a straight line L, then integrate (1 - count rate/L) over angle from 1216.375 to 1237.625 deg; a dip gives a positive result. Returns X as -0.7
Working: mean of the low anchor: 10.1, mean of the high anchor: 9.84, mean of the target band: 10.3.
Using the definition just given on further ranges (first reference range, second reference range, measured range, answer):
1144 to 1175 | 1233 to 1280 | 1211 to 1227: -1.1 deg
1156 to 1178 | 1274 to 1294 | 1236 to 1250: -1.7 deg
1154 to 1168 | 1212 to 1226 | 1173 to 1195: -0.3 deg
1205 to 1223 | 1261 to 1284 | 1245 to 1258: -0.1 deg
